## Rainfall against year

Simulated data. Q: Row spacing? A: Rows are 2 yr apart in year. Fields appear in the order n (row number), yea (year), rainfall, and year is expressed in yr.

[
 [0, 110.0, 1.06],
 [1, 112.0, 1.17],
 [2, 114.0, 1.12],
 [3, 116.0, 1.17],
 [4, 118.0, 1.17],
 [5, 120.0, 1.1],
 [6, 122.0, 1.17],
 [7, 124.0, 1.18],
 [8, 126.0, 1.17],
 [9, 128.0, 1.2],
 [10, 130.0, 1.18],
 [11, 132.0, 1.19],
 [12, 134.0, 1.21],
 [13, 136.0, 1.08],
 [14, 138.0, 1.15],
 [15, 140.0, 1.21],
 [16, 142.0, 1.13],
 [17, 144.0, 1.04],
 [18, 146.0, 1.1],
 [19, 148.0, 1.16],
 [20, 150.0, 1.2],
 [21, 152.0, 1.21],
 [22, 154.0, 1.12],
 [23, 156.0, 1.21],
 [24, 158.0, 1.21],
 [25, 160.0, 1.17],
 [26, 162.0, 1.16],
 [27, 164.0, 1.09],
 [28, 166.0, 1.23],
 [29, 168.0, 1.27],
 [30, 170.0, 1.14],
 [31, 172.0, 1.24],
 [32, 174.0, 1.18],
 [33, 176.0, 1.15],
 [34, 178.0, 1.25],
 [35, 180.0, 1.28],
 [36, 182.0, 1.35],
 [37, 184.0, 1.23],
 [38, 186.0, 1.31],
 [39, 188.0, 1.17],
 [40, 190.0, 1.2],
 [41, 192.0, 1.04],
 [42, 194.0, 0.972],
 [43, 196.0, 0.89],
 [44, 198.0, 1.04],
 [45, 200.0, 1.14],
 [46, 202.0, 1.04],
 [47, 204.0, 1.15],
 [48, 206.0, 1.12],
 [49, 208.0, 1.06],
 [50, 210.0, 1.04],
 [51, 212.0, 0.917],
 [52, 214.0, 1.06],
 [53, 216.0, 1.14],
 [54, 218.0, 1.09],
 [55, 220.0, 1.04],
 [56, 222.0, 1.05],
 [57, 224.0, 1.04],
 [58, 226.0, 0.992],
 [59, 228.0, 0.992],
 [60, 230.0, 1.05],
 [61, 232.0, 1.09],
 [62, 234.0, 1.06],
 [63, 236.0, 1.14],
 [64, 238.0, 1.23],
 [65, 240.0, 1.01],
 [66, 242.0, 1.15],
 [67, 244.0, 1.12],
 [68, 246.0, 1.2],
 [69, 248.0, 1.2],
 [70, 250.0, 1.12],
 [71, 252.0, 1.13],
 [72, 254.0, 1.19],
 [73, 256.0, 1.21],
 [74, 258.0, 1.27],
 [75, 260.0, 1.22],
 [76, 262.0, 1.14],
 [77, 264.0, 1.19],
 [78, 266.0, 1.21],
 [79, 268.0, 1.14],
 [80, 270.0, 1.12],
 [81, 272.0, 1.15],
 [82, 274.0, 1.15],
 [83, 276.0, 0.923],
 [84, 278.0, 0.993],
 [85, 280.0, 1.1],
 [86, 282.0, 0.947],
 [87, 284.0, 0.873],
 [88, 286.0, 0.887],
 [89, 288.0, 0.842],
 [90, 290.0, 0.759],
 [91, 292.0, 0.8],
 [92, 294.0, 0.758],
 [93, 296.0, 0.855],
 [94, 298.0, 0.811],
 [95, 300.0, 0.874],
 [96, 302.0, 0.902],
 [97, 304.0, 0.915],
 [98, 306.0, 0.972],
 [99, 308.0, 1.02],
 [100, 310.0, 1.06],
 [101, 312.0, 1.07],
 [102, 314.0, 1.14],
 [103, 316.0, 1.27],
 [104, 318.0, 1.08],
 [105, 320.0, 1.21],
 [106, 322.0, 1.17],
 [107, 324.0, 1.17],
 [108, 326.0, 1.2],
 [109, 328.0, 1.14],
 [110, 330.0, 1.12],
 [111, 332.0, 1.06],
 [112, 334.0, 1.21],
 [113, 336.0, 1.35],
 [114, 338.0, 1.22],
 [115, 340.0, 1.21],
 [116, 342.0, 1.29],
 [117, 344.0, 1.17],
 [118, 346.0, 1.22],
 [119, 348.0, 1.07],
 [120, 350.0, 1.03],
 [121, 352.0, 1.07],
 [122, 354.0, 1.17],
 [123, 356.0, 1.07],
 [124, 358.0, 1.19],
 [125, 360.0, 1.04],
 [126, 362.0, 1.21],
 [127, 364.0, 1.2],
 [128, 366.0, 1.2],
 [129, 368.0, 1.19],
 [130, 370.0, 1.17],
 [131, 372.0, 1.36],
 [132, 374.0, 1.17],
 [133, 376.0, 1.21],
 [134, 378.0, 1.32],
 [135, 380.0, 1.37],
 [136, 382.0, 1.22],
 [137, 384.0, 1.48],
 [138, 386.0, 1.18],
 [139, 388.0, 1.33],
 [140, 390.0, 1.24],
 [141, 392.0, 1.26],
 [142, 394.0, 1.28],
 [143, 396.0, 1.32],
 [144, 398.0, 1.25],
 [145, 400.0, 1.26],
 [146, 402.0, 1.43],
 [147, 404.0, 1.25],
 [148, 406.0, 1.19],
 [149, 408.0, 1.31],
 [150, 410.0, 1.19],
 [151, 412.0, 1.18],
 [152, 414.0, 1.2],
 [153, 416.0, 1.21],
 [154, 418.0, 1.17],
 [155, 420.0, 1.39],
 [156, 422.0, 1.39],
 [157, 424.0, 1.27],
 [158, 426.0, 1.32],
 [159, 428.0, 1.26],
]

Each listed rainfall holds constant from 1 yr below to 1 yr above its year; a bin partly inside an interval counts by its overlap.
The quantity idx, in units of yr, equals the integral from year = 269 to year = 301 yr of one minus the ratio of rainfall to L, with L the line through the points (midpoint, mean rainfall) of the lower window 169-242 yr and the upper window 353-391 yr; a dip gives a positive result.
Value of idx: 6.5 yr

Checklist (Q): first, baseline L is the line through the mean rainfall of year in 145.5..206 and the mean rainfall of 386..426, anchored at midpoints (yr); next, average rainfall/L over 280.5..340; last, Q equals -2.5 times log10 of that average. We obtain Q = 0.19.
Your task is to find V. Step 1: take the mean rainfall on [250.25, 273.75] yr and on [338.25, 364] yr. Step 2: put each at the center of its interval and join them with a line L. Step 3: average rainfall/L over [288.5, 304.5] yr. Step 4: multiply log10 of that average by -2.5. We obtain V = 0.37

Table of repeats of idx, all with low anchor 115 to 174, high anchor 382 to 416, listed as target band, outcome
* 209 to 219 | 1.22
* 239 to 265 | 0.97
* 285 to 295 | 3.40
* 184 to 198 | 0.99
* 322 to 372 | 3.15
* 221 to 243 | 2.37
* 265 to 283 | 2.03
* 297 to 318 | 3.84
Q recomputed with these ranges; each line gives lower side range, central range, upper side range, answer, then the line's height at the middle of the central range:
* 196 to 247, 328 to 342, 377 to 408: 0.02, 1.22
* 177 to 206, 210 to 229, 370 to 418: 0.13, 1.16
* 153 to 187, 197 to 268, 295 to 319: 0.00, 1.11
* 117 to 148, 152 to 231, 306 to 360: 0.02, 1.15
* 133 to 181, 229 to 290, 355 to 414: 0.10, 1.21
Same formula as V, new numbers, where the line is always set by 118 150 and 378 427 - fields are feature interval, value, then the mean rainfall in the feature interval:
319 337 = 0.06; 1.18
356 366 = 0.09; 1.16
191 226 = 0.14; 1.05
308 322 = 0.10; 1.13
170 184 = -0.05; 1.23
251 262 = 0.01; 1.2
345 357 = 0.14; 1.1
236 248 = 0.05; 1.15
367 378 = 0.03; 1.23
